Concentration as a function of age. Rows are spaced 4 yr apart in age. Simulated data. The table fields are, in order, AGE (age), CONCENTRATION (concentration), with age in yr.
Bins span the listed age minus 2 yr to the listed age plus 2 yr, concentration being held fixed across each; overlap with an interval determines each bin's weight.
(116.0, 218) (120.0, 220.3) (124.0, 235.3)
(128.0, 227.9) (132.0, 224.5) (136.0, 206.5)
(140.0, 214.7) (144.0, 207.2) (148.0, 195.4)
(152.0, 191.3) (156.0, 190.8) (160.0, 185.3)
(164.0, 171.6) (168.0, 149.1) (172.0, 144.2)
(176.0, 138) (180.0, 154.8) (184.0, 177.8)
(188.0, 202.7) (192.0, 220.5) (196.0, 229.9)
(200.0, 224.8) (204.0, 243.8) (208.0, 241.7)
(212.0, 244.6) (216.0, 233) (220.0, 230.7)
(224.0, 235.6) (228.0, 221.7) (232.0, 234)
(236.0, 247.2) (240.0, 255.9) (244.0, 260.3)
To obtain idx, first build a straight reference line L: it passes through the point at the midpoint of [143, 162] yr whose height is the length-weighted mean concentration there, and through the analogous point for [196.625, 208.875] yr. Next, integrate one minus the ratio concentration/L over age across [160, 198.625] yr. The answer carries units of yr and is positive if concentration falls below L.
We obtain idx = 6.9 yr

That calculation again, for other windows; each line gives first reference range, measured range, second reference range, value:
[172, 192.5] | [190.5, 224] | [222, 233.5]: -5.0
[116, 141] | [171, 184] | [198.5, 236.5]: 4.5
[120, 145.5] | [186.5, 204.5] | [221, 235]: 0.3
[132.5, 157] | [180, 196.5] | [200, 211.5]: 2.2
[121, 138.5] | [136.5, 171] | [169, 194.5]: 2.2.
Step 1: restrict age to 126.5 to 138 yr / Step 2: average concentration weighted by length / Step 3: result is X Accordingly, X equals 219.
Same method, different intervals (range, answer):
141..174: 180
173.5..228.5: 213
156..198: 178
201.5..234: 235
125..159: 207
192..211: 234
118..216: 202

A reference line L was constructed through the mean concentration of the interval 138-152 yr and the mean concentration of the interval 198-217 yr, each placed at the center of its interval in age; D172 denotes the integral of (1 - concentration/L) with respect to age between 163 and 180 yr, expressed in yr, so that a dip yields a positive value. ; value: 5.3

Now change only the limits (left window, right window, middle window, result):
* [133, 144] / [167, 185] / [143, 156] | -0.17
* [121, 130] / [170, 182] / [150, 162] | -0.67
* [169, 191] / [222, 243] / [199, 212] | -2.40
